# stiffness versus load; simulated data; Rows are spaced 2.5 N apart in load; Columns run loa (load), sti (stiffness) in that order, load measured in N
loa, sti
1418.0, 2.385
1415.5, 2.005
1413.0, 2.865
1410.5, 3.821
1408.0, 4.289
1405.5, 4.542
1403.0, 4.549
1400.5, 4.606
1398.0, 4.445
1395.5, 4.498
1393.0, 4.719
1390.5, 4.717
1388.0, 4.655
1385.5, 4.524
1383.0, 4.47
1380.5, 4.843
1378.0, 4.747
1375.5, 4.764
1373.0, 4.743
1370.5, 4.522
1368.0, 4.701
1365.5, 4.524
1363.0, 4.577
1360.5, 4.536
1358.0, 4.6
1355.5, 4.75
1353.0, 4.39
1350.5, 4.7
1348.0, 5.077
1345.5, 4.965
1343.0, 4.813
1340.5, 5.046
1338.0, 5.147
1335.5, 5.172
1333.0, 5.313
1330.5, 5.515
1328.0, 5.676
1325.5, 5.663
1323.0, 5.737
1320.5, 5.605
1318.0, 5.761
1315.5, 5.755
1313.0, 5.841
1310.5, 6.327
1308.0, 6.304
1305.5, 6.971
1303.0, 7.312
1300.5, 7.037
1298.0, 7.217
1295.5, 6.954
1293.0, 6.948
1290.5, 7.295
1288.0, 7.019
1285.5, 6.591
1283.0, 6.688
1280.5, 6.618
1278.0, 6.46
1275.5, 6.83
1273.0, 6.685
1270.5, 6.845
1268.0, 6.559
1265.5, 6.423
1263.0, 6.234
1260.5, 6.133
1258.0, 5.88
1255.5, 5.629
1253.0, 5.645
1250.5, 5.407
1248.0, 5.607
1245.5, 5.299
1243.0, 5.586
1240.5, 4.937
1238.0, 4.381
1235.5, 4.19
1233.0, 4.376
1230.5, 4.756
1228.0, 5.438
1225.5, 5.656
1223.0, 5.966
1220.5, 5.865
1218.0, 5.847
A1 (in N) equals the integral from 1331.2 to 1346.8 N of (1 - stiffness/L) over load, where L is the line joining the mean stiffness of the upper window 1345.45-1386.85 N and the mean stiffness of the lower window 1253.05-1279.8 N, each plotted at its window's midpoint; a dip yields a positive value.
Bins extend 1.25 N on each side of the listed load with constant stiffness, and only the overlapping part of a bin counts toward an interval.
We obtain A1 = 0.1 N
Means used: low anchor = 6.34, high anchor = 4.66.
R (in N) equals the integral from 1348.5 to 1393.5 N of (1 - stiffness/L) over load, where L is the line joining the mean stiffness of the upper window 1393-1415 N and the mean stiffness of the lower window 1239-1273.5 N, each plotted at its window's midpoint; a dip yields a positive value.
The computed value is -1.0 N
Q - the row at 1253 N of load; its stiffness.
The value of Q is 5.645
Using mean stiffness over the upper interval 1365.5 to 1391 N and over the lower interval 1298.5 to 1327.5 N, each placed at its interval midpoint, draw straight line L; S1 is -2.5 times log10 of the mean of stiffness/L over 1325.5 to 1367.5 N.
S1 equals 0.10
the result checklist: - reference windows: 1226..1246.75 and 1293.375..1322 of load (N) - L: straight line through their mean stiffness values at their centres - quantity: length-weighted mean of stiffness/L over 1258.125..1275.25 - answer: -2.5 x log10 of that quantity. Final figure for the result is -0.16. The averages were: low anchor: 4.9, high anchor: 6.47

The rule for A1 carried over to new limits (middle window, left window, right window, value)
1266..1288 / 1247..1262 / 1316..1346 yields -4.1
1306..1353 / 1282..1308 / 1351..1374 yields 2.4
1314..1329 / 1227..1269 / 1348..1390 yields -2.3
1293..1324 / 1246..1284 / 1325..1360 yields -4.8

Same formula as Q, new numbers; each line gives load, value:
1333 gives 5.313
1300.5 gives 7.037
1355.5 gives 4.75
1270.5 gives 6.845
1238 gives 4.381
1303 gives 7.312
